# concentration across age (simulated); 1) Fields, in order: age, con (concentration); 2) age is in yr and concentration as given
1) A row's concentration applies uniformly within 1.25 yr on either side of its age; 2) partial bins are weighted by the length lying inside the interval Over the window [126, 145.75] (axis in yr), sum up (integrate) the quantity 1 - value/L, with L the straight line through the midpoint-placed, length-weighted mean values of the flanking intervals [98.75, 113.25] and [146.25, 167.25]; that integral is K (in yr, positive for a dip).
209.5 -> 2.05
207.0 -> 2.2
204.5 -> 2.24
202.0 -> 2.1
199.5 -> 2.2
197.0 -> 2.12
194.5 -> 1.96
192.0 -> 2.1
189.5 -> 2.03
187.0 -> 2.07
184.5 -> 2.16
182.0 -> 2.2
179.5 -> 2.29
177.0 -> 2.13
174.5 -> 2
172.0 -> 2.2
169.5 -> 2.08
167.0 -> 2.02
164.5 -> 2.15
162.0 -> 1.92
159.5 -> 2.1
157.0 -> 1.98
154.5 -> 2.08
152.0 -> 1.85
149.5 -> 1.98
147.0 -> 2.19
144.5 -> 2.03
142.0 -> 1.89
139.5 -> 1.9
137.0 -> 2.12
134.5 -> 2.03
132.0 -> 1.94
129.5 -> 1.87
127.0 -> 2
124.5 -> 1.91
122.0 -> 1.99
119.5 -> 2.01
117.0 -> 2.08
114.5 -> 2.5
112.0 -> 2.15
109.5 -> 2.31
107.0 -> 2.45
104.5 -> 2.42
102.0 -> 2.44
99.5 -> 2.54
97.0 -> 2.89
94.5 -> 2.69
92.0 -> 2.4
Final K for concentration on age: 1.81 yr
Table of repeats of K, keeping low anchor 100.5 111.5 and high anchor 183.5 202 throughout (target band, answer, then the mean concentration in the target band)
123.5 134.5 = 1.8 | 1.94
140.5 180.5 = 2.7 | 2.05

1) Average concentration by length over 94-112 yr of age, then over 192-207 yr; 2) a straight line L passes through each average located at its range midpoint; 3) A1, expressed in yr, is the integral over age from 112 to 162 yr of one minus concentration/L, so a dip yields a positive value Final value 7.29 yr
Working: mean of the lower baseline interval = 2.5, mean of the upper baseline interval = 2.13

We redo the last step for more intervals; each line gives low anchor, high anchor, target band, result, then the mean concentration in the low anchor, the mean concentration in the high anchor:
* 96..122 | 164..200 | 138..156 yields 1.92 yr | 2.36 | 2.11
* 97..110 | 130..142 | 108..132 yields 1.53 yr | 2.48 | 1.98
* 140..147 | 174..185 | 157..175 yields 0.33 yr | 1.99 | 2.17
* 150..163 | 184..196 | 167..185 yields -1.00 yr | 1.99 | 2.06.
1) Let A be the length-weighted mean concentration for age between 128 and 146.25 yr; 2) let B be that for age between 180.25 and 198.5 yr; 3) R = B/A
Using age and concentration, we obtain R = 1.1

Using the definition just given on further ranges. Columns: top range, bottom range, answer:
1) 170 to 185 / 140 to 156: 1.08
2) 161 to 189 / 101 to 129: 0.96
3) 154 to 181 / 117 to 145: 1.06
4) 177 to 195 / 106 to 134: 1.01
